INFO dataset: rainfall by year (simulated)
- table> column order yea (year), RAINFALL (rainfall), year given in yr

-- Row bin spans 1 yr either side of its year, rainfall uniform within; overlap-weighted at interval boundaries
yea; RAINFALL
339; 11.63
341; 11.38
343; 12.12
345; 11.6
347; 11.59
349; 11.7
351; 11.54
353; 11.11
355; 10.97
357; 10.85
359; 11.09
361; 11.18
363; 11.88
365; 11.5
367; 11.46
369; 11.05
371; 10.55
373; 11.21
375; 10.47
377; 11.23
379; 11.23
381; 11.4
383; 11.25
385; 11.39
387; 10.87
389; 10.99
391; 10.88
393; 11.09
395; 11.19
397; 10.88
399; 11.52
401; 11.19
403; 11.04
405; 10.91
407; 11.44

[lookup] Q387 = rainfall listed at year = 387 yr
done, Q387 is 10.87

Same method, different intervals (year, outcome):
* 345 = 11.6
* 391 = 10.88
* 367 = 11.46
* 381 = 11.4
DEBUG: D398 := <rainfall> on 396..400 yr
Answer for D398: 11.2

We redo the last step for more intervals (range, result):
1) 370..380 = 10.9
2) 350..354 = 11.3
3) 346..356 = 11.4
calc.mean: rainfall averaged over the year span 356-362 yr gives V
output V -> 11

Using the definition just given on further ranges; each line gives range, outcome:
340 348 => 11.7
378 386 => 11.3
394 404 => 11.2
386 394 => 11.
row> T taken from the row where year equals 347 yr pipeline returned 11.59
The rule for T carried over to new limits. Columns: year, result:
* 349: 11.7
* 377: 11.23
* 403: 11.04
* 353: 11.11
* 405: 10.91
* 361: 11.18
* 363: 11.88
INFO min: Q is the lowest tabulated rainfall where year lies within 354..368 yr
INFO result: 10.85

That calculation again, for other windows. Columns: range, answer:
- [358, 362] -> 11.09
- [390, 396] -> 10.88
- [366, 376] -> 10.47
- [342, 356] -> 10.97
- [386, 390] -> 10.87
